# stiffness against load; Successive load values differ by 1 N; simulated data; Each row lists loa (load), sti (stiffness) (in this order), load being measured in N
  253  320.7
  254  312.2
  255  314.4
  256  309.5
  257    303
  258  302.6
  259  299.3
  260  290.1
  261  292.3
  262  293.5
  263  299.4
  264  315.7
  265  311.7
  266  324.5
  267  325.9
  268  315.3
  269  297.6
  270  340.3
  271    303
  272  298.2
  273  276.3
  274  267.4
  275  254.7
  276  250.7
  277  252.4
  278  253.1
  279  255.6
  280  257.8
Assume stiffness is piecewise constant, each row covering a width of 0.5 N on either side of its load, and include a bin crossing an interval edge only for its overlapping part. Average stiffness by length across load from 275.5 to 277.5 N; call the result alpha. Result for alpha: 252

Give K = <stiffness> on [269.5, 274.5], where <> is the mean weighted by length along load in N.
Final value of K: 297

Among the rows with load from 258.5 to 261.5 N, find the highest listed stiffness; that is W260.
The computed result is 299.3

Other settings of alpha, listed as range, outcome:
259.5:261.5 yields 291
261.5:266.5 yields 309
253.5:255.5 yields 313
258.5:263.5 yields 295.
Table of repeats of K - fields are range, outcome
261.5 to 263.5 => 296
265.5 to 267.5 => 325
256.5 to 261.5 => 297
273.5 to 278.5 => 256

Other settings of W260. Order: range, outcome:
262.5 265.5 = 315.7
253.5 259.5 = 314.4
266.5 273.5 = 340.3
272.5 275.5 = 276.3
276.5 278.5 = 253.1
